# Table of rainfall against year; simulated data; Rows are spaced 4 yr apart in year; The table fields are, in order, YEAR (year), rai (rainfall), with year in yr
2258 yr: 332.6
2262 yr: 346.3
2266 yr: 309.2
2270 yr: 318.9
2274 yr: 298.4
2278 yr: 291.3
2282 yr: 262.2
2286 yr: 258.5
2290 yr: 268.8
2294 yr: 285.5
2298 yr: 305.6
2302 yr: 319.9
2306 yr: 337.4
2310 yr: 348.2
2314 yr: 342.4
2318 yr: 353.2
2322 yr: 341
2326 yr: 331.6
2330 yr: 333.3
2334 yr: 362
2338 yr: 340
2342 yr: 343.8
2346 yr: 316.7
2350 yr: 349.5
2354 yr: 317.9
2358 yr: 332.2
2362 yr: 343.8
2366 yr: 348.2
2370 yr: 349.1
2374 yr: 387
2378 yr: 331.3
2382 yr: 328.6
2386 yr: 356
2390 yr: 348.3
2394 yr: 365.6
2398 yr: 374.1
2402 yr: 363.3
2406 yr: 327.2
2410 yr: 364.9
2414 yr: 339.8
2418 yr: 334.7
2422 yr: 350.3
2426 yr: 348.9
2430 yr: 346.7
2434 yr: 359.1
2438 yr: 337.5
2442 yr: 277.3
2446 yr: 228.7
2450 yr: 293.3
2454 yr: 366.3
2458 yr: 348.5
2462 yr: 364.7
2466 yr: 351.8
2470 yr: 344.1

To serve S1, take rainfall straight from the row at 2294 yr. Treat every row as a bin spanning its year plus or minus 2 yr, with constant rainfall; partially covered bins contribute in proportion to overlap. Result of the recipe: 285.5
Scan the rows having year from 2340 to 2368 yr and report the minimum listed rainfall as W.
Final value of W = 316.7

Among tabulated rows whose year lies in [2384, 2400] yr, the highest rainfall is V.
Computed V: 374.1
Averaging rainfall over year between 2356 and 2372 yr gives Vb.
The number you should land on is 343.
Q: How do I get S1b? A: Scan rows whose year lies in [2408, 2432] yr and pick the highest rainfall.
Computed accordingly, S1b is 364.9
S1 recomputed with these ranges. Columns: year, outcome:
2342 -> 343.8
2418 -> 334.7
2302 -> 319.9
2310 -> 348.2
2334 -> 362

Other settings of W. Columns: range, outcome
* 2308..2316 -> 342.4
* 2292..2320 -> 285.5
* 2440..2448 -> 228.7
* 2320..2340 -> 331.6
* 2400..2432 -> 327.2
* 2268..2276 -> 298.4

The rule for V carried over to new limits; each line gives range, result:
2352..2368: 348.2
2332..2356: 362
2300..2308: 337.4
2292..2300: 305.6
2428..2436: 359.1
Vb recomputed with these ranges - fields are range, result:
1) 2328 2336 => 348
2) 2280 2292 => 263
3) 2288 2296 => 277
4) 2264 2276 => 309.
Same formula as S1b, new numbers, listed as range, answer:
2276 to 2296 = 291.3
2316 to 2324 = 353.2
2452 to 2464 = 366.3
